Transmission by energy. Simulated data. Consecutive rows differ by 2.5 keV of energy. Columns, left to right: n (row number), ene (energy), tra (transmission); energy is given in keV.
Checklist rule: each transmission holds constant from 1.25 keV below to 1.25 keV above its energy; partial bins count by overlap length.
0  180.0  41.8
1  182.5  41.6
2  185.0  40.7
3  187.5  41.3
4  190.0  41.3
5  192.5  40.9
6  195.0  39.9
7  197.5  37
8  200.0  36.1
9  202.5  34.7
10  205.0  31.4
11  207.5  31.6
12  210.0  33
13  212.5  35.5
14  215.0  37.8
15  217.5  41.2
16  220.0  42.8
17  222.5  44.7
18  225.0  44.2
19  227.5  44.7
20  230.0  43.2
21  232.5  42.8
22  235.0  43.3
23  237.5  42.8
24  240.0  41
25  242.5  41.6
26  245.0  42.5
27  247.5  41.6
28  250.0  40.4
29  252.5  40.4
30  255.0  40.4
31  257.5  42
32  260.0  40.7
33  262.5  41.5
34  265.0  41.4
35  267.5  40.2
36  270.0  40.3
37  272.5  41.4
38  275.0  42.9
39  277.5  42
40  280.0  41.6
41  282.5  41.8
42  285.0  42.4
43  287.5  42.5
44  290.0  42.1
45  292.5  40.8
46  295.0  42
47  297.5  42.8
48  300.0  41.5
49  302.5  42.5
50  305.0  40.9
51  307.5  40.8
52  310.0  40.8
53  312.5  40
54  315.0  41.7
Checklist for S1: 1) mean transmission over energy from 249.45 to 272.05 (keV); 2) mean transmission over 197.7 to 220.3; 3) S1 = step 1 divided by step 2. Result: 1.1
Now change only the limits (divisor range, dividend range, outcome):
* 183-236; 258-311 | 1.05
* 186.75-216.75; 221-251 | 1.16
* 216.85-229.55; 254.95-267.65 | 0.94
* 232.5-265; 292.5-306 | 1.01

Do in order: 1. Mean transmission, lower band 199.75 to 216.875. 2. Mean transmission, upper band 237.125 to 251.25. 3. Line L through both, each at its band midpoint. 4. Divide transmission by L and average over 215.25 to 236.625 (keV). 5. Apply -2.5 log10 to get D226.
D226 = -0.14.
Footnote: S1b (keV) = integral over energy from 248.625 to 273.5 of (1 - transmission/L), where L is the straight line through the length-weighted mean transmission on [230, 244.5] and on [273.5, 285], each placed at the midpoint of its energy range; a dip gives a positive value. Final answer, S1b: 0.8 keV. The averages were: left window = 42.4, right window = 42.1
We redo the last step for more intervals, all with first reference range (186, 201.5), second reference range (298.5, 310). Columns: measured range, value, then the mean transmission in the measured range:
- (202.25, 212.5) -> 1.8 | 32.8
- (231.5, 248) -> -0.8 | 42.2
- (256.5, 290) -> -0.6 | 41.6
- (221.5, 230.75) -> -1.0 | 44.2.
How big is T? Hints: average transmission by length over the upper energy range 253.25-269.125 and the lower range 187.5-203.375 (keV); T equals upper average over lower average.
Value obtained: 1.1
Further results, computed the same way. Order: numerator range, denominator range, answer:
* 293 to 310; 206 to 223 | 1.10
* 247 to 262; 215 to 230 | 0.95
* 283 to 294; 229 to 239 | 0.98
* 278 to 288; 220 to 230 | 0.95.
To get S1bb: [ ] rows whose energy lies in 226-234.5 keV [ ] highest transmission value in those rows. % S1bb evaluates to 44.7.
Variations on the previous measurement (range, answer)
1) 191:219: 41.2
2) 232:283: 43.3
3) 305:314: 40.9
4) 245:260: 42.5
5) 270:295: 42.9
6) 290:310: 42.8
